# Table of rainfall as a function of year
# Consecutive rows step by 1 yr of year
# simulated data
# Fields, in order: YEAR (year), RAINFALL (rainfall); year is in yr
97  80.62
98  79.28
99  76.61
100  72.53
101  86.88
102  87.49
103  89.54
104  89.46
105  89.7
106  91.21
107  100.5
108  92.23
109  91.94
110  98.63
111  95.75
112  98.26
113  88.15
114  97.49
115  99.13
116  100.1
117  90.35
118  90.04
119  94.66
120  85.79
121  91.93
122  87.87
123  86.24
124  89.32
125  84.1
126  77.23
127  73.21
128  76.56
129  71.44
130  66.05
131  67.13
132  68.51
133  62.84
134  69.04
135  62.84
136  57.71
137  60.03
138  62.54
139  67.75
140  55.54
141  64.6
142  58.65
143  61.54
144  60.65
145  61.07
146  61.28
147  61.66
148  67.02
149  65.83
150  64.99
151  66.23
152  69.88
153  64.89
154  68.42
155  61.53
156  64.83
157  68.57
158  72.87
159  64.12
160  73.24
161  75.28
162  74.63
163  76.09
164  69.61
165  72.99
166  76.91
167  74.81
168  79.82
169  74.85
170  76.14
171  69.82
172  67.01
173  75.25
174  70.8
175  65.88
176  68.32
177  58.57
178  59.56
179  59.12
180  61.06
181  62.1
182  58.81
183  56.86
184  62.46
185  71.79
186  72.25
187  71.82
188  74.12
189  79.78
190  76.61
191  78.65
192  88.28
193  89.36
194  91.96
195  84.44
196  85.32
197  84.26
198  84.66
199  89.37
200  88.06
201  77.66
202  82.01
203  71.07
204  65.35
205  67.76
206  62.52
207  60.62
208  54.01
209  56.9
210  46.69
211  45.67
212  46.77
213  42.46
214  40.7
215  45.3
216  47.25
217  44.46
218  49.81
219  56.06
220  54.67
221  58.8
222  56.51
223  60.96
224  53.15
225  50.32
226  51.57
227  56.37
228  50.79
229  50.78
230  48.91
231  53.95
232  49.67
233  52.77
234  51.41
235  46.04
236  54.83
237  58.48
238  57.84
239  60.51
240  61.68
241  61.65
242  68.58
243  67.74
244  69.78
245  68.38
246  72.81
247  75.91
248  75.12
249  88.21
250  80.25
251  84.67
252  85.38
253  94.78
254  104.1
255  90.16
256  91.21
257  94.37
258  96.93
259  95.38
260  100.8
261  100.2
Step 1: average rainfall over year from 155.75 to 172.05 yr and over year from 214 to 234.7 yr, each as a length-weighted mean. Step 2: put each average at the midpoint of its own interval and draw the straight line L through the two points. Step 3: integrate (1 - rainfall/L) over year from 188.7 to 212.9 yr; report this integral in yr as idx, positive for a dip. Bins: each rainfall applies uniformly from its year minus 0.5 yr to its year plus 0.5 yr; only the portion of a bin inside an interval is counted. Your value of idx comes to -4.96 yr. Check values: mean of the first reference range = 72.7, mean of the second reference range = 51.8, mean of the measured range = 72.7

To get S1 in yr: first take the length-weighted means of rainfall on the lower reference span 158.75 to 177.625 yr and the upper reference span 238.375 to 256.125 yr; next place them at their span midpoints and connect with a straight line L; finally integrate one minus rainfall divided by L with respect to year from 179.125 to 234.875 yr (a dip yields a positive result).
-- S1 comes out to 8.5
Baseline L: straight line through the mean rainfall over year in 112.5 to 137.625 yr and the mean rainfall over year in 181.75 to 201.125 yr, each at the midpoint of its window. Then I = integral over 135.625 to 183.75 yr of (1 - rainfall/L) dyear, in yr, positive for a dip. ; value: 7.7 yr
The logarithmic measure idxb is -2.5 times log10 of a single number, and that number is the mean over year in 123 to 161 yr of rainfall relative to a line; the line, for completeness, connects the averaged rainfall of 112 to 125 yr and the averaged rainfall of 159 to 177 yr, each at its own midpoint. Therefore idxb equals 0.22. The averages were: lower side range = 91.7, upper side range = 72.4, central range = 67.2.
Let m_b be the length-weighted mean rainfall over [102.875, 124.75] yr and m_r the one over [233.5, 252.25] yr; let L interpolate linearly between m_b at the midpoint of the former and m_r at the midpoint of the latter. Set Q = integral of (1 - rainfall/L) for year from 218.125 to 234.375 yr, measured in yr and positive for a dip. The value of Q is 4.0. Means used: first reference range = 92.6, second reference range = 67.6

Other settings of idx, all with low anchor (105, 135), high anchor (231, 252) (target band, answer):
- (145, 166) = 3.0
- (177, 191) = 1.5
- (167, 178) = 0.9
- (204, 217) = 3.5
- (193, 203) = -1.7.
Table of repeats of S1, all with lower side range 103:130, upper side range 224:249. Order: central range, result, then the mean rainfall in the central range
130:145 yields 3.8 yr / 62.9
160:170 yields 0.3 yr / 75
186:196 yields -1.5 yr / 81.4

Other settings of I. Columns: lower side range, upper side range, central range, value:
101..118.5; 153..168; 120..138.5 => 2.54 yr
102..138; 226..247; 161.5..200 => -1.91 yr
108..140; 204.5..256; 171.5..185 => 1.31 yr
